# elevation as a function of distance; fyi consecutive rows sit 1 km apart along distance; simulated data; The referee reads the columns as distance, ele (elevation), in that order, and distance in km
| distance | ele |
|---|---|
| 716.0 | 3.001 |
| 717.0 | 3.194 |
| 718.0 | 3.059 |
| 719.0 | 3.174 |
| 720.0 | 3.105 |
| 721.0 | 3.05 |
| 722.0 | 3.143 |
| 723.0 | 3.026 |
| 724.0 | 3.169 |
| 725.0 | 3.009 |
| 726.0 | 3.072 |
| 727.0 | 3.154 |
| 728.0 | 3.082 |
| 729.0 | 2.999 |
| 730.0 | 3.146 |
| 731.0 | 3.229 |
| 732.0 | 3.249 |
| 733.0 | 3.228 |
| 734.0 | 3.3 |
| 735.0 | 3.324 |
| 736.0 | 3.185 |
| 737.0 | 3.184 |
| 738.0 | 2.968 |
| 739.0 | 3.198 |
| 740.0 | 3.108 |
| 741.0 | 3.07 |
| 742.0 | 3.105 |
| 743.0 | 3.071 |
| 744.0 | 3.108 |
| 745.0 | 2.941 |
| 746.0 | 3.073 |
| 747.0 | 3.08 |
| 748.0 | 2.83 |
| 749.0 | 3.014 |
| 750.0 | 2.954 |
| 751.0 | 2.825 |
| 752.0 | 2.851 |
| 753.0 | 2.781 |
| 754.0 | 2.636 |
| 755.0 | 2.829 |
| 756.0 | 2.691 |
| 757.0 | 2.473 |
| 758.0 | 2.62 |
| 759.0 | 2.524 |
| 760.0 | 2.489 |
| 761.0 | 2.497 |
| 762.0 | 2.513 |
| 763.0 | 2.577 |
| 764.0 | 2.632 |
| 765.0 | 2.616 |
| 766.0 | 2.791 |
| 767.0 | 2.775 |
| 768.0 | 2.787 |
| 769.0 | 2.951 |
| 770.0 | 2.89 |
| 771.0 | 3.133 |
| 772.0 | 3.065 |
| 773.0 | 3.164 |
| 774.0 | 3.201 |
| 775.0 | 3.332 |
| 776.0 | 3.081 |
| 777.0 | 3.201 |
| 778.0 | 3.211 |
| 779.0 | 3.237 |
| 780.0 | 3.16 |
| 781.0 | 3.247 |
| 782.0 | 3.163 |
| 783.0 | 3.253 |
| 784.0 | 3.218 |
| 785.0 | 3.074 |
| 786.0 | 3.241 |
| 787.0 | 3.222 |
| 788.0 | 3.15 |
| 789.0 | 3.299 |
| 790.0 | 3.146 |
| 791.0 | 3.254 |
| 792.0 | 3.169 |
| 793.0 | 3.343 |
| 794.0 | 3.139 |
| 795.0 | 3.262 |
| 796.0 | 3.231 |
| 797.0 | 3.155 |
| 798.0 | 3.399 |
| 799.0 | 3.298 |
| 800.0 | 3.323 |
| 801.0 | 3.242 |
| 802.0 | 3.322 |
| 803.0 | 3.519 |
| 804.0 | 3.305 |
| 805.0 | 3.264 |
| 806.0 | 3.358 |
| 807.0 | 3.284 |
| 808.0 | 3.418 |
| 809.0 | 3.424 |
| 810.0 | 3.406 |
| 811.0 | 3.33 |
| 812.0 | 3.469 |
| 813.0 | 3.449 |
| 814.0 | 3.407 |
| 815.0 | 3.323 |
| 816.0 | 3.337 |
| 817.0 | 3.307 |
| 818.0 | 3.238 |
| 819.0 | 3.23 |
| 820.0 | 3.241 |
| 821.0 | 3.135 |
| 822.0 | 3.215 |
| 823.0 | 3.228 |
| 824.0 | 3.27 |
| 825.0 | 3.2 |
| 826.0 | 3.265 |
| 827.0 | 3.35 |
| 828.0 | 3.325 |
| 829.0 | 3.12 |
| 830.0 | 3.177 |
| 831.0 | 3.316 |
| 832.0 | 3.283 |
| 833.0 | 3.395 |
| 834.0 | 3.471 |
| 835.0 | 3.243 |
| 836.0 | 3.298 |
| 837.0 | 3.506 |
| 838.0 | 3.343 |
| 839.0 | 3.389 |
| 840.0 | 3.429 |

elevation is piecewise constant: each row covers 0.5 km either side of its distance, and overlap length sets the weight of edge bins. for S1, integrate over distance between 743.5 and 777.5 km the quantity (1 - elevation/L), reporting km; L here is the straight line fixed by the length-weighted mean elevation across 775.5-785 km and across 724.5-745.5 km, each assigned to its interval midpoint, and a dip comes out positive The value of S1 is 3.4 km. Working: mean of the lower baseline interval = 3.13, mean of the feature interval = 2.85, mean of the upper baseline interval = 3.19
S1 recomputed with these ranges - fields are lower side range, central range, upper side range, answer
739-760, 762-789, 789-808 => 0.4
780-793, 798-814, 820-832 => -0.7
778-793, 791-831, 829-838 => -0.3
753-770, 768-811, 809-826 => -3.6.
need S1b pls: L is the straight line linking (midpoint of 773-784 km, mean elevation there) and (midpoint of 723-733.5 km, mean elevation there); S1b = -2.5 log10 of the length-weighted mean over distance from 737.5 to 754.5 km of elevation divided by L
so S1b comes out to 0.06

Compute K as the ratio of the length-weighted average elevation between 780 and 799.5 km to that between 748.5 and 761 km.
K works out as 1.19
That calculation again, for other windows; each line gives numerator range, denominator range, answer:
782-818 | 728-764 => 1.12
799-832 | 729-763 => 1.13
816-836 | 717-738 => 1.04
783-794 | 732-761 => 1.09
